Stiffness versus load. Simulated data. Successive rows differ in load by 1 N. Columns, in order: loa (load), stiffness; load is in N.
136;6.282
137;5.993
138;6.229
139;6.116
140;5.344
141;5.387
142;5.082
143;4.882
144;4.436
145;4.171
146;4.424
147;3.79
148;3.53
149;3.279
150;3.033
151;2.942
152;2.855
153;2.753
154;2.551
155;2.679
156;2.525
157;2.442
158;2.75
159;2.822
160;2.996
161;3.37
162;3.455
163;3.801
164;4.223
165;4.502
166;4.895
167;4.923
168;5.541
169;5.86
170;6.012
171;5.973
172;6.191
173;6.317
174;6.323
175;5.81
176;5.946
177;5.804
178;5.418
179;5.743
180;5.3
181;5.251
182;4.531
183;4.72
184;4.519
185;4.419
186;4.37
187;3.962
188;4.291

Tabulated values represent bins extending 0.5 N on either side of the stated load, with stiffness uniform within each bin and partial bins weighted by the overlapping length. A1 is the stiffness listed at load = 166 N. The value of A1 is 4.895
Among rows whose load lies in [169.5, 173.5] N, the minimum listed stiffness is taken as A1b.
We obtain 5.973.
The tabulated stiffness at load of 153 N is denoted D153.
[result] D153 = 2.753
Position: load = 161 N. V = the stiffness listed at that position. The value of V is 3.37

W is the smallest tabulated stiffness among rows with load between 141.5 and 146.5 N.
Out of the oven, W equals 4.171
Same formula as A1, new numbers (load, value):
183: 4.72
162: 3.455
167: 4.923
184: 4.519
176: 5.946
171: 5.973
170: 6.012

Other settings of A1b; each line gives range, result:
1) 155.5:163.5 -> 2.442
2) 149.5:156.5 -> 2.525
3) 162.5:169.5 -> 3.801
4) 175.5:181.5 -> 5.251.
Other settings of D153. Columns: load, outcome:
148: 3.53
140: 5.344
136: 6.282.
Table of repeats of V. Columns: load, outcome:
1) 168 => 5.541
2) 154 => 2.551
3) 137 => 5.993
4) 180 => 5.3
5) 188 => 4.291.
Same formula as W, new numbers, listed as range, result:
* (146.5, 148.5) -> 3.53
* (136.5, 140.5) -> 5.344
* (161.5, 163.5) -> 3.455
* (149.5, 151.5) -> 2.942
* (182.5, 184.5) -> 4.519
